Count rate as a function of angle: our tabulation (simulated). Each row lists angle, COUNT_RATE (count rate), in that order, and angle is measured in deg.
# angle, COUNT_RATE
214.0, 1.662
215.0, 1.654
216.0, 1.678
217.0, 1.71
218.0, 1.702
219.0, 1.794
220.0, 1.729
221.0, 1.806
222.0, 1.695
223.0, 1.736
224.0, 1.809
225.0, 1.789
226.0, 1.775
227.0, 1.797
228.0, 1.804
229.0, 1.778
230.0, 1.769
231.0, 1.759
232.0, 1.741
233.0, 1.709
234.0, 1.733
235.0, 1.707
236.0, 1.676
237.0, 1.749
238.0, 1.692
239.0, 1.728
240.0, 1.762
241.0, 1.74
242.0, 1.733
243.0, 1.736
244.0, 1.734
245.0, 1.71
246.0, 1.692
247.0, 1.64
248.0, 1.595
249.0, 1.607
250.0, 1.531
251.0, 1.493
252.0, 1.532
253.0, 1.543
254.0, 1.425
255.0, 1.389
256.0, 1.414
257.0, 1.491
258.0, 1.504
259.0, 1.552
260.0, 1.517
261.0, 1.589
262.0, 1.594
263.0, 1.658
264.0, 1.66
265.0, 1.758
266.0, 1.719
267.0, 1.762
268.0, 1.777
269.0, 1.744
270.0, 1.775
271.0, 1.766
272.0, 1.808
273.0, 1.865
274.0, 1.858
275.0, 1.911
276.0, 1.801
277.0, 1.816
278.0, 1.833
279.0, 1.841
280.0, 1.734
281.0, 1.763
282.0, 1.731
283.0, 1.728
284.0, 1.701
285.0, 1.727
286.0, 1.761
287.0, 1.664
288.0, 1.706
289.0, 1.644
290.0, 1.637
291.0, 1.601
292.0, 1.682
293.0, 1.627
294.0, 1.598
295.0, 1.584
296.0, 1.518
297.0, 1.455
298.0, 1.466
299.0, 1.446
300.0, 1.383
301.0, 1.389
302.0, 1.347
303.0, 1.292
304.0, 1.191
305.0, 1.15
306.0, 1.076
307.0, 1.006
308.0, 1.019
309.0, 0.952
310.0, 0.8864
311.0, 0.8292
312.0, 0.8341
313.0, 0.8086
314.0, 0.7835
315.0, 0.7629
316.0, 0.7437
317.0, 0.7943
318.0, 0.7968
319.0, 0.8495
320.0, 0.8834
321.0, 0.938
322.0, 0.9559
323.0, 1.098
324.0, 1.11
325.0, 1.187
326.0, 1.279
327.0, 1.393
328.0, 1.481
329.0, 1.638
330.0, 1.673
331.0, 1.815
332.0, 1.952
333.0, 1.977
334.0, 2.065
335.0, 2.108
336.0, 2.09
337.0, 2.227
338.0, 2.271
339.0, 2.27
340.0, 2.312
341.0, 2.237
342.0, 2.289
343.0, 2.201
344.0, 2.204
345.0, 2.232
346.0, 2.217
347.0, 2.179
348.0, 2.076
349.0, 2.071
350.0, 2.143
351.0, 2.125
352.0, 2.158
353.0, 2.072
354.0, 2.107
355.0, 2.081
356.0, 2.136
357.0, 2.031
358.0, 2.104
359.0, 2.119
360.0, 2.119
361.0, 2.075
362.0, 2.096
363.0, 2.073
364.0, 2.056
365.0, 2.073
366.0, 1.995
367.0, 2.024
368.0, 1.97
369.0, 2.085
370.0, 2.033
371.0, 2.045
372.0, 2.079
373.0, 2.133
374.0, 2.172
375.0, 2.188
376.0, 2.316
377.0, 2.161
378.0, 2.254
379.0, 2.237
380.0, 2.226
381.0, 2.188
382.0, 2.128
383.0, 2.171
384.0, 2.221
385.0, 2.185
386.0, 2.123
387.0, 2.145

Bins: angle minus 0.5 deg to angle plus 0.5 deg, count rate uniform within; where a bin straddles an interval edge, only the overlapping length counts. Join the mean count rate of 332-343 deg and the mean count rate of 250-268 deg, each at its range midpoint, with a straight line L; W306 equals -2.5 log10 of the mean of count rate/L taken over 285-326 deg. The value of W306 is 0.48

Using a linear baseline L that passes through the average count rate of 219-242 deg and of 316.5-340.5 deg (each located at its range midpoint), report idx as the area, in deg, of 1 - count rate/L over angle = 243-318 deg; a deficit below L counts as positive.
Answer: 7.1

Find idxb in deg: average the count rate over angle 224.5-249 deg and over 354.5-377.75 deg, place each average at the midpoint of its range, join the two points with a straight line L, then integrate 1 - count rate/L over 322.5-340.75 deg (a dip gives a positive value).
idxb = 2.0 deg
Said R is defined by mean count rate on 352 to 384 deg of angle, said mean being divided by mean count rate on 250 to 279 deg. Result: 1.3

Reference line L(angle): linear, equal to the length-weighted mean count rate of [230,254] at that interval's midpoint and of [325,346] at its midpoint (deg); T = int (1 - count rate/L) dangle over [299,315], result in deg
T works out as 6.9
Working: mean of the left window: 1.67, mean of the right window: 1.97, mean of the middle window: 1.07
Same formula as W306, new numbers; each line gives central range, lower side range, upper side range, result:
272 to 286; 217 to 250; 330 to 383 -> 0.05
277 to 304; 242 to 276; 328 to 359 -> 0.13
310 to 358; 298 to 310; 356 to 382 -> 0.00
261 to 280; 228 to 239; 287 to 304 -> -0.11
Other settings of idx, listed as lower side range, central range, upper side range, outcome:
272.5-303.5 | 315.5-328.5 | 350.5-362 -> 5.81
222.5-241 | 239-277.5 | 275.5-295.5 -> 1.46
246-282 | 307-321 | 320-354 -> 7.40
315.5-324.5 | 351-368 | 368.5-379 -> -2.51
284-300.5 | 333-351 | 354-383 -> -2.29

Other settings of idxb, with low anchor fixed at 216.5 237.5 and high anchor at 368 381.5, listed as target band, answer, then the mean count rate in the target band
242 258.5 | 2.22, 1.57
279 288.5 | 0.88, 1.73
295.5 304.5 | 2.60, 1.39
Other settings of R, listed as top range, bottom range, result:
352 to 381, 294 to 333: 1.77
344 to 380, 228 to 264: 1.29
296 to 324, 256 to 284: 0.61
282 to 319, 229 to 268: 0.79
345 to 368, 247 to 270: 1.32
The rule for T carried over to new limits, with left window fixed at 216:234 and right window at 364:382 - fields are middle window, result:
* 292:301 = 2.0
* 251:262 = 2.0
